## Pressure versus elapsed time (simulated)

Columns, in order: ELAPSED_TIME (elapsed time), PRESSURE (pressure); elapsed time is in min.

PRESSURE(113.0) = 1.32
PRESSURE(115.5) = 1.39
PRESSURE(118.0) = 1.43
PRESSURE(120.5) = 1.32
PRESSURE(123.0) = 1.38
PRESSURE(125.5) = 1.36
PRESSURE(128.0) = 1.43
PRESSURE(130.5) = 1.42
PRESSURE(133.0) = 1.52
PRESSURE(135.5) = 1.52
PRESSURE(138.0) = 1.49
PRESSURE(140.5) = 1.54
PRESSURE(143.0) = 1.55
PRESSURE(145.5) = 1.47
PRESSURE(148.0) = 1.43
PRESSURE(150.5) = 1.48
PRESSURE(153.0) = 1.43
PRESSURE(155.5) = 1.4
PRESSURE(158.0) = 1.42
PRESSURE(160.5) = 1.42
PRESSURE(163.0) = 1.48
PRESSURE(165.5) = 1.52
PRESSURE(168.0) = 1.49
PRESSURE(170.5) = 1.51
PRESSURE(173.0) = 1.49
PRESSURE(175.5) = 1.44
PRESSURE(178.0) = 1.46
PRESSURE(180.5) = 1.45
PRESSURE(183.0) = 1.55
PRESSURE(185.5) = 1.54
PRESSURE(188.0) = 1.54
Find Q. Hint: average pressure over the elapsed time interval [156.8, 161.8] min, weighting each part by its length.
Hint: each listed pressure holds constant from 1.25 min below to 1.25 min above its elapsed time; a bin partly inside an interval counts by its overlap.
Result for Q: 1.42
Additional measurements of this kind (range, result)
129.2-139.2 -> 1.49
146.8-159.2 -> 1.43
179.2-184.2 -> 1.5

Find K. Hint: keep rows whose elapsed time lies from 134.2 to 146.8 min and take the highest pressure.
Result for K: 1.55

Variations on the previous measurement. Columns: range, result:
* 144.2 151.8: 1.48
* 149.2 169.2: 1.52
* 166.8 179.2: 1.51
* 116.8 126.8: 1.43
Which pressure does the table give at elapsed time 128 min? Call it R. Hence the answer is 1.43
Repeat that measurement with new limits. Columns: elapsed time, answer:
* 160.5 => 1.42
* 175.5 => 1.44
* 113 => 1.32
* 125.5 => 1.36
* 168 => 1.49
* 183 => 1.55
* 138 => 1.49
